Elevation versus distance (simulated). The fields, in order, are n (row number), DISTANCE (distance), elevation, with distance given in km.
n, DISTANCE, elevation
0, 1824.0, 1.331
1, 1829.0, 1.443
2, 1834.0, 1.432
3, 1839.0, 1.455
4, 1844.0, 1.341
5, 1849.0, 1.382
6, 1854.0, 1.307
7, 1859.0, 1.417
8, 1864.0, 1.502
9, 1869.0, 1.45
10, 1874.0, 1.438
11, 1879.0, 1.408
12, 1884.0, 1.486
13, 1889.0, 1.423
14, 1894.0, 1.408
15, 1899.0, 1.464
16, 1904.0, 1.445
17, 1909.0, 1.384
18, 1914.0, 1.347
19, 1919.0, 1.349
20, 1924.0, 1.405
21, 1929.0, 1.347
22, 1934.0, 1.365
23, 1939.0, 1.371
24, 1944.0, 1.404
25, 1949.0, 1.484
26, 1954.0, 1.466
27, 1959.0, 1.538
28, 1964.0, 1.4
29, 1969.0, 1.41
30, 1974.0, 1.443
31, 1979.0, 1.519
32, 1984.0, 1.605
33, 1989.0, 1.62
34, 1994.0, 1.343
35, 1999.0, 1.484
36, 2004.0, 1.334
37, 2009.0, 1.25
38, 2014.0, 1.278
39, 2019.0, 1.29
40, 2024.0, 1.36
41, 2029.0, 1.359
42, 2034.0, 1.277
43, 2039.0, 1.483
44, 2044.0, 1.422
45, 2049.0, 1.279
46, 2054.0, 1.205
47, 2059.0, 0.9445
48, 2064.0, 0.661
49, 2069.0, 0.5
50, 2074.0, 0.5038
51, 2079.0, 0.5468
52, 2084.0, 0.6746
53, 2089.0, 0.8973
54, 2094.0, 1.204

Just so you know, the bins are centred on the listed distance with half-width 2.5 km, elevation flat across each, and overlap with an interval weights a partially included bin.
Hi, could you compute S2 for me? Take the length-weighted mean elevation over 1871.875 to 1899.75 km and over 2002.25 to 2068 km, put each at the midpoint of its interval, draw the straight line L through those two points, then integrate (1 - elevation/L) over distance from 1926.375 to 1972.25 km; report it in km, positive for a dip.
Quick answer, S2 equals -2.6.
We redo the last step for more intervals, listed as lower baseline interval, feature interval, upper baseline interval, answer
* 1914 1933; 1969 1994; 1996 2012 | -2.9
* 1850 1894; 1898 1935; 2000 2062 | 0.1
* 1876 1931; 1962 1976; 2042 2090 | -2.7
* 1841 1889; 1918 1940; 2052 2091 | -3.0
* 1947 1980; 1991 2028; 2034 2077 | -3.1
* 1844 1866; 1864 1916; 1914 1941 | -1.9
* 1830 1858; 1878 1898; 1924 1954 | -0.6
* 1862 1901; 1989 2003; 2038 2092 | -4.2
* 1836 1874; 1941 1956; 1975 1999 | 0.4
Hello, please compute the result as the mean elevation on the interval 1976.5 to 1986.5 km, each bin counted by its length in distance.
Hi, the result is 1.56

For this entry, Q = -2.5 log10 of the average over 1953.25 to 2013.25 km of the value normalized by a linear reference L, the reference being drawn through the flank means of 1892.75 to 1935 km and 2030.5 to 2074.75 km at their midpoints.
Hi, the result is -0.18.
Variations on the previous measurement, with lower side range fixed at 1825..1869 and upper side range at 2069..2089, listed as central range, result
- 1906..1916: -0.16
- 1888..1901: -0.15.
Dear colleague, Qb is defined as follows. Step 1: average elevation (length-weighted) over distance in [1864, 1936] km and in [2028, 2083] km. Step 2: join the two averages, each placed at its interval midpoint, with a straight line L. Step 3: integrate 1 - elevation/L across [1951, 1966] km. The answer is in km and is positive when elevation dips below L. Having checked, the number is -2.6 km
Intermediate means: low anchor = 1.41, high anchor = 0.998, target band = 1.47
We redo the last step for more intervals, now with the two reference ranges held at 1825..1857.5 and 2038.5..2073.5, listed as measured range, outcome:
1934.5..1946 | -1.56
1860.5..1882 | -1.77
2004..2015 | -1.82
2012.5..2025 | -2.62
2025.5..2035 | -2.41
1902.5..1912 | -0.98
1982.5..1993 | -4.07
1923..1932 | -0.94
